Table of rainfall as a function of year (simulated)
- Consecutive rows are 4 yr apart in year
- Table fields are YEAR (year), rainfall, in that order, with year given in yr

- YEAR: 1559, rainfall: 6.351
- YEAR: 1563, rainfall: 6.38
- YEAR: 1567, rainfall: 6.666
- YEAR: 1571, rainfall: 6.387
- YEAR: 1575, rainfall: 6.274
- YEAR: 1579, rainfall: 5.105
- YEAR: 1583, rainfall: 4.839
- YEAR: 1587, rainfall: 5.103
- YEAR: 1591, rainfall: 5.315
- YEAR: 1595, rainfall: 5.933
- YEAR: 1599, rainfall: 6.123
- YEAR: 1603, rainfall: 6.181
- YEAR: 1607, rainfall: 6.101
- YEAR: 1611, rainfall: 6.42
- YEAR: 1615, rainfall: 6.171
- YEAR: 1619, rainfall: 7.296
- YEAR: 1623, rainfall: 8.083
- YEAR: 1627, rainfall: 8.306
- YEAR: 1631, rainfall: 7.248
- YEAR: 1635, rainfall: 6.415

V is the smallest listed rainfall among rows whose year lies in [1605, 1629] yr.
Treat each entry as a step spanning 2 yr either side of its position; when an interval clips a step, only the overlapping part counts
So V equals 6.101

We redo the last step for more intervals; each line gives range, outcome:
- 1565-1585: 4.839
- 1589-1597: 5.315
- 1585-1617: 5.103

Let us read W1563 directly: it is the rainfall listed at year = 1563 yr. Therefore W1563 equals 6.38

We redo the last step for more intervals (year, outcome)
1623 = 8.083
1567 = 6.666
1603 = 6.181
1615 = 6.171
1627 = 8.306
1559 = 6.351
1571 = 6.387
